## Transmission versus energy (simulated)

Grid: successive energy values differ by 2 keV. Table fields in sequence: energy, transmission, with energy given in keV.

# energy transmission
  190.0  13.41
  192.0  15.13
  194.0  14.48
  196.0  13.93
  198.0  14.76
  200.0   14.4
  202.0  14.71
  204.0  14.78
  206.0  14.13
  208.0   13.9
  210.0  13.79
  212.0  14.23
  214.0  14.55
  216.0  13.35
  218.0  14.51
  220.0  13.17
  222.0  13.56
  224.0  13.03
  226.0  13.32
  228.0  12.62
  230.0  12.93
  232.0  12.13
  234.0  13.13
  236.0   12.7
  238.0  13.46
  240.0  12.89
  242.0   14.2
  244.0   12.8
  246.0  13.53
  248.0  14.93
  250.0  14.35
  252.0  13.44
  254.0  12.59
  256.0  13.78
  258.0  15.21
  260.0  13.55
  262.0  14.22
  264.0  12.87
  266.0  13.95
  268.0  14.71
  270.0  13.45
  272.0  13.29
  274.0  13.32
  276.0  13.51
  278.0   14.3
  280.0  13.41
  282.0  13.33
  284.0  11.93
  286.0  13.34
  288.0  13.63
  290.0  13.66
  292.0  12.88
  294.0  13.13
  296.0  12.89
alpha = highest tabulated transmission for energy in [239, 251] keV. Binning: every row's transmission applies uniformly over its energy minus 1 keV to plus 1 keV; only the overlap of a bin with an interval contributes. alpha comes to 14.93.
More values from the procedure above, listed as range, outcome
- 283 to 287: 13.34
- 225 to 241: 13.46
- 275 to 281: 14.3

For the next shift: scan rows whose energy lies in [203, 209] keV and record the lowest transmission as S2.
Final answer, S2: 13.9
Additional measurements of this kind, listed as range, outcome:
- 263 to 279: 12.87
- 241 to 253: 12.8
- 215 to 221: 13.17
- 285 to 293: 12.88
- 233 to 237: 12.7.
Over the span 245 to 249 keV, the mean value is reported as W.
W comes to 14.2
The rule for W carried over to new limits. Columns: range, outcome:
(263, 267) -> 13.4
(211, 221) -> 14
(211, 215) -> 14.4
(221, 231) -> 13.1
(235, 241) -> 13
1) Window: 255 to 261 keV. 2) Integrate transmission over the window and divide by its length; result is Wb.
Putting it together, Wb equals 14.2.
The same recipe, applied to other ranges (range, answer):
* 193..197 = 14.2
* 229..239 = 12.9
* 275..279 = 13.9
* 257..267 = 14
